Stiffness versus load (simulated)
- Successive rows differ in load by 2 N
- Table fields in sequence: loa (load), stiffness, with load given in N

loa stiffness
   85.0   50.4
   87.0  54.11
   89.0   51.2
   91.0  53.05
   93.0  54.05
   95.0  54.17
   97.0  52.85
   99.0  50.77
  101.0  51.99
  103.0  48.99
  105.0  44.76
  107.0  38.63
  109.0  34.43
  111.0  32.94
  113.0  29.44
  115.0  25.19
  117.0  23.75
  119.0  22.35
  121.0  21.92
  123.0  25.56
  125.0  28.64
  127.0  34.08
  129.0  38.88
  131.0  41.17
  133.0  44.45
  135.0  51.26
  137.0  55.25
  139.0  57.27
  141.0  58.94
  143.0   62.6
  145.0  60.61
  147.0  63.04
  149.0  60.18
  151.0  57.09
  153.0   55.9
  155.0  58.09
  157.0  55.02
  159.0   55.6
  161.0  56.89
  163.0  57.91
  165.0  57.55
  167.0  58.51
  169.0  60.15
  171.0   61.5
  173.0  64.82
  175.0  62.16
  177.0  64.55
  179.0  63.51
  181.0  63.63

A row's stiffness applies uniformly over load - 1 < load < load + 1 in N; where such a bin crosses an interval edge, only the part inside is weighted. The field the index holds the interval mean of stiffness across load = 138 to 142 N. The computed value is 58.1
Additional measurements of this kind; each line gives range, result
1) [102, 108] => 44.1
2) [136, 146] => 58.9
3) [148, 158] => 57.3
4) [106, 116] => 32.1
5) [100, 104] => 50.5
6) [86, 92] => 52.8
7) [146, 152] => 60.1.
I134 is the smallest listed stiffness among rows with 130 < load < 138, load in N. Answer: 41.17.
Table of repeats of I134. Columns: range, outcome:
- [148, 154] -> 55.9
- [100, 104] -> 48.99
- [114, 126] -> 21.92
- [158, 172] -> 55.6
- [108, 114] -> 29.44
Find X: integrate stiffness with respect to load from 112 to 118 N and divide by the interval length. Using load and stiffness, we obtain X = 26.1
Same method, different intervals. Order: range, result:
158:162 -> 56.2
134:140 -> 54.6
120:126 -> 25.4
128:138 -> 46.2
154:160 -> 56.2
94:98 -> 53.5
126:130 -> 36.5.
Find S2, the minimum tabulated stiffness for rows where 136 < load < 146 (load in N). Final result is 55.25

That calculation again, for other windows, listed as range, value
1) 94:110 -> 34.43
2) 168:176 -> 60.15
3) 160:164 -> 56.89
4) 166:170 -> 58.51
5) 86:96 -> 51.2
